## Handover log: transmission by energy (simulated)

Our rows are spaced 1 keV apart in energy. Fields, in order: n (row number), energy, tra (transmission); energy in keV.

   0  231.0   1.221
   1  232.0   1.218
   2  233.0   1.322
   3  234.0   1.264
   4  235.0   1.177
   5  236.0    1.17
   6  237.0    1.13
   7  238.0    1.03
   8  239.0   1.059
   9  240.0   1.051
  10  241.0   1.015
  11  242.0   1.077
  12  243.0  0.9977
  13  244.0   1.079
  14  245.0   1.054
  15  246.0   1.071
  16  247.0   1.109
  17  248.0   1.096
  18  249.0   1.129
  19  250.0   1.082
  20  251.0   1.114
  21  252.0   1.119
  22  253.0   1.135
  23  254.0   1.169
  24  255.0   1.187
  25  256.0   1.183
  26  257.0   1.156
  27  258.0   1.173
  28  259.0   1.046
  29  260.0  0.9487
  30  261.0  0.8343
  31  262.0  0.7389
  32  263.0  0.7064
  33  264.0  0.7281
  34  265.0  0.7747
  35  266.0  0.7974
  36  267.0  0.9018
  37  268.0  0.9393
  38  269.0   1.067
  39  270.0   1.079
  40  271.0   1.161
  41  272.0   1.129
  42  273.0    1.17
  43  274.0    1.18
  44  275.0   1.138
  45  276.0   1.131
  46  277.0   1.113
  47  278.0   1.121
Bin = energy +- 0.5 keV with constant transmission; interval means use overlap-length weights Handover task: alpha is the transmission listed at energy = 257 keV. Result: 1.156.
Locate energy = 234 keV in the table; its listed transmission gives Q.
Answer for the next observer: 1.264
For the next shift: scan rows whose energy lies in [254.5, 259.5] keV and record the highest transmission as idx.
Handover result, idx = 1.187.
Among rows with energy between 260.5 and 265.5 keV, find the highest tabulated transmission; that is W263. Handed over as 0.8343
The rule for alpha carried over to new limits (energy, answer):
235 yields 1.177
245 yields 1.054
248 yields 1.096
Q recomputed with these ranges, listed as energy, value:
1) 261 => 0.8343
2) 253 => 1.135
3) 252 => 1.119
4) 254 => 1.169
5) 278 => 1.121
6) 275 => 1.138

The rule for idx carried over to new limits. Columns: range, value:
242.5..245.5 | 1.079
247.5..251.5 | 1.129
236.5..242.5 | 1.13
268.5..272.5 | 1.161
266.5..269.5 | 1.067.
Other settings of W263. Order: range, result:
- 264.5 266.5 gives 0.7974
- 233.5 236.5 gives 1.264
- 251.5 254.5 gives 1.169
